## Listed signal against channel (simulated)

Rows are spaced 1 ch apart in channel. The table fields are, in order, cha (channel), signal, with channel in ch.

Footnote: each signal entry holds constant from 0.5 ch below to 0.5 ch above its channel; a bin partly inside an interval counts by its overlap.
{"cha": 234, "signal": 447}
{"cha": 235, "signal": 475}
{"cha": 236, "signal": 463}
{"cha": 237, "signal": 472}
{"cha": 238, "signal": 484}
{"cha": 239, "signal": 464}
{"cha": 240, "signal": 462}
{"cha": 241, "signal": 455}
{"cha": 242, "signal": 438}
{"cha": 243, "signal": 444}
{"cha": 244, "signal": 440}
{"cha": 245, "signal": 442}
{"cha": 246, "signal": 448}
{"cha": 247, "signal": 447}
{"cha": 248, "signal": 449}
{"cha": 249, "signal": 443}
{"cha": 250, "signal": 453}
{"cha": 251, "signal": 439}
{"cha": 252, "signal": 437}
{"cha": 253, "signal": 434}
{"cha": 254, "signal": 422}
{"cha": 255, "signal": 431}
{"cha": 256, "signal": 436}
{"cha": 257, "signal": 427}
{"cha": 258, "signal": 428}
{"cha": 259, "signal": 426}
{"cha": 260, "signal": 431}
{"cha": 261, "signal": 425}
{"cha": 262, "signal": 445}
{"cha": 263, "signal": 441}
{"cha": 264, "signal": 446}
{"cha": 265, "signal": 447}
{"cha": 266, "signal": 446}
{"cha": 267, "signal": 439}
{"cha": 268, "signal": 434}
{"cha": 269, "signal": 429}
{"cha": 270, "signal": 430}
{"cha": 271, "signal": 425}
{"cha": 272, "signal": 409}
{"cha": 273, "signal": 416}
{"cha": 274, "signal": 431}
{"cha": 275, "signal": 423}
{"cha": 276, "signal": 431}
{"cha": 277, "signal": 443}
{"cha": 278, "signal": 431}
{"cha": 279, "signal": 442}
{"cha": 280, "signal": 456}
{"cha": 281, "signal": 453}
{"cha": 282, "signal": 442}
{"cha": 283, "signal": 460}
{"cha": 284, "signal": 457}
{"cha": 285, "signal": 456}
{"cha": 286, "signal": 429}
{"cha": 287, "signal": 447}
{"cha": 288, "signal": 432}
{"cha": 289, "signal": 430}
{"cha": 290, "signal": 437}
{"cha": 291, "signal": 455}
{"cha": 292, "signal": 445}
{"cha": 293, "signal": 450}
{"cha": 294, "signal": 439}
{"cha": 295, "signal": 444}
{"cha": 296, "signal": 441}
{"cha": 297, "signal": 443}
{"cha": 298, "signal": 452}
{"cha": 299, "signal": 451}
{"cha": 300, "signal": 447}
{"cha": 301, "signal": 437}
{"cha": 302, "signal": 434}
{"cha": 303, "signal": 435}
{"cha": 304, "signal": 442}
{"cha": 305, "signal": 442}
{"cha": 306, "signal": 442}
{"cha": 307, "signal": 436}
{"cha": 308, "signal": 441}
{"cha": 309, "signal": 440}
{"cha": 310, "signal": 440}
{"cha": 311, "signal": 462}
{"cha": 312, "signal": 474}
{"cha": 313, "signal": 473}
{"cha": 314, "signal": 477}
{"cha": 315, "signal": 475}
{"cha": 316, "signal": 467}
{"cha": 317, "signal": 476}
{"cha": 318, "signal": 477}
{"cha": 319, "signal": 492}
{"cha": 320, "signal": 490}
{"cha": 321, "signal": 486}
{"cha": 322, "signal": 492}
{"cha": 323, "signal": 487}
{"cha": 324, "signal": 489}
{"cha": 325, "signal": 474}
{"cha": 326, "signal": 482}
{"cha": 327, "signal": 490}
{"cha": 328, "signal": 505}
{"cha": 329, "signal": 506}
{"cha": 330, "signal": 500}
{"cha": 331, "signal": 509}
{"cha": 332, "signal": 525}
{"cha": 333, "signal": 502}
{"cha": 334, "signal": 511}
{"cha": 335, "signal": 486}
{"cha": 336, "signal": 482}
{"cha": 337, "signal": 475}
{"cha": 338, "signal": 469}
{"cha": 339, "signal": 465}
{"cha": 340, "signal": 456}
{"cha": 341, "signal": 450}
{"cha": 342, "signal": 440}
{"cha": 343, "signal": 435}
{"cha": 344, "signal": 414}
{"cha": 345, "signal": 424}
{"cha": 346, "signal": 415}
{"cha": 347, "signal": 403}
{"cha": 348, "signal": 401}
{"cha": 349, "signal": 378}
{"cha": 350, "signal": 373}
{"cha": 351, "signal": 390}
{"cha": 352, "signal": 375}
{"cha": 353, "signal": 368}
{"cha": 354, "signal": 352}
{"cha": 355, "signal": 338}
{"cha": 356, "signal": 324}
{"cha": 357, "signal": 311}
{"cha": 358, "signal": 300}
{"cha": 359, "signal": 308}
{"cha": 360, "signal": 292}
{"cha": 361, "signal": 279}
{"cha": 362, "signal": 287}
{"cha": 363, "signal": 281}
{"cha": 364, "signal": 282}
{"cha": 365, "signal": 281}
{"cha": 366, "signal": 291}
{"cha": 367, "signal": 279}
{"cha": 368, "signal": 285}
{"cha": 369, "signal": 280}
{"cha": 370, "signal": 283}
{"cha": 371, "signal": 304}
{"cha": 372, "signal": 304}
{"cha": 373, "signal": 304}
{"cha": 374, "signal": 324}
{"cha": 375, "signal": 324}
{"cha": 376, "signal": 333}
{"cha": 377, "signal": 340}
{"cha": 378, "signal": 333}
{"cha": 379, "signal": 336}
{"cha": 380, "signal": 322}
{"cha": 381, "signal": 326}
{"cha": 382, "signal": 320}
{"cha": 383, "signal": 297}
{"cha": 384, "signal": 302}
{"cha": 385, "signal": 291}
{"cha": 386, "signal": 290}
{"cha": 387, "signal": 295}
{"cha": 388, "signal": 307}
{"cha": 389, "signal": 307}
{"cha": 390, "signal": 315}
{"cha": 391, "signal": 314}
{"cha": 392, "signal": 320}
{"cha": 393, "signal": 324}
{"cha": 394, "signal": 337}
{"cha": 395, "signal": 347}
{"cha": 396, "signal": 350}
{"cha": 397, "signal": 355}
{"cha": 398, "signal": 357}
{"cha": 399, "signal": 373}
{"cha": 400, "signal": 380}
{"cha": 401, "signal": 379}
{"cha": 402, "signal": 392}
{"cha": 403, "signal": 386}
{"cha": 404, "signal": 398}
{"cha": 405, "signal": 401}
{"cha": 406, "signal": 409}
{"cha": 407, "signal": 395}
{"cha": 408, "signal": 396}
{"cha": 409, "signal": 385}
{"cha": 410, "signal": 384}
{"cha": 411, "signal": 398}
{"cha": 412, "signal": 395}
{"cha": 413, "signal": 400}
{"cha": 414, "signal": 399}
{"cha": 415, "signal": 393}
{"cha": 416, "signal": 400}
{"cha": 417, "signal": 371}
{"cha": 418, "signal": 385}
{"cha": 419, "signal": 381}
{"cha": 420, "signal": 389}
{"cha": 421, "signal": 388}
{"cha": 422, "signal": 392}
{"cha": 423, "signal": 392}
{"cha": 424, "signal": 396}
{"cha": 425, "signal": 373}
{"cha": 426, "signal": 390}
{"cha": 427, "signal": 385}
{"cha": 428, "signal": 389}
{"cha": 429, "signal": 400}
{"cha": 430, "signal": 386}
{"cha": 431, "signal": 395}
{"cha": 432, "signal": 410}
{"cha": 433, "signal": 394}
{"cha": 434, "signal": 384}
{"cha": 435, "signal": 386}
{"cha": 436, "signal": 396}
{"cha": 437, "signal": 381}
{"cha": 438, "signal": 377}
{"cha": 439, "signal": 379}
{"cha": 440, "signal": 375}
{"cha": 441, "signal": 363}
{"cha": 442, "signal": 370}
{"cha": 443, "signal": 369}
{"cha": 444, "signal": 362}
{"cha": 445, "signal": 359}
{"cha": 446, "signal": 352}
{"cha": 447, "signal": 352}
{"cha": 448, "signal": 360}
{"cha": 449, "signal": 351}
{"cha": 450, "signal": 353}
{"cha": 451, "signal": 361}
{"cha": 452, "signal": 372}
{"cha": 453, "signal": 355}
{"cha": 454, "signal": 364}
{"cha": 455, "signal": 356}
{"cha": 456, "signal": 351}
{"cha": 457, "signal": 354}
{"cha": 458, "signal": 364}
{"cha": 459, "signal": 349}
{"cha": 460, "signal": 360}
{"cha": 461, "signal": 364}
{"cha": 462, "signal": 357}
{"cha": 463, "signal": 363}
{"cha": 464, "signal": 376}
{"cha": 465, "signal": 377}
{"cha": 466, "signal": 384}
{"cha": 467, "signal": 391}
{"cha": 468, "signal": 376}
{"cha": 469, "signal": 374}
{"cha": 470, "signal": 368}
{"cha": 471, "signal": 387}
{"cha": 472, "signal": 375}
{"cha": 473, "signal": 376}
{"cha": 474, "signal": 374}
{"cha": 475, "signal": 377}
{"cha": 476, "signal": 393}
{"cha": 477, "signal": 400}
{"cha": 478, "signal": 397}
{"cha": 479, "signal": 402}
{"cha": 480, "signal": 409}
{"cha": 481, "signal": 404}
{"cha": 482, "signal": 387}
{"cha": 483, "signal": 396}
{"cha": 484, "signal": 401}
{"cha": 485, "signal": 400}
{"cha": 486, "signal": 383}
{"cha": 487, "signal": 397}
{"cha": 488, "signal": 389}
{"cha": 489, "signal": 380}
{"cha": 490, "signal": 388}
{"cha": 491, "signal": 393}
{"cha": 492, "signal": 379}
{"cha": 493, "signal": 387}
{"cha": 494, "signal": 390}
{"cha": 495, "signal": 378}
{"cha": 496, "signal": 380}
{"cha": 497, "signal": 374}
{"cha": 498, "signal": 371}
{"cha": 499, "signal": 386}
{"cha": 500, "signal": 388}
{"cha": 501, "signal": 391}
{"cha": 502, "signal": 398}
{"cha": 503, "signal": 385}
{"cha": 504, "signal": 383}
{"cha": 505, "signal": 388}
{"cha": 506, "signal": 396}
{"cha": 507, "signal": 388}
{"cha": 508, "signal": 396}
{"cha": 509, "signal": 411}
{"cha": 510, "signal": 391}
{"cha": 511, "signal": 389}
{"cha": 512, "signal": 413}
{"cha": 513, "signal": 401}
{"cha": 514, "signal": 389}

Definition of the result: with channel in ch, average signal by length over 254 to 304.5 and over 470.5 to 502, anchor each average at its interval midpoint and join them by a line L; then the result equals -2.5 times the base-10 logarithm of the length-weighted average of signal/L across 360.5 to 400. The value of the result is 0.30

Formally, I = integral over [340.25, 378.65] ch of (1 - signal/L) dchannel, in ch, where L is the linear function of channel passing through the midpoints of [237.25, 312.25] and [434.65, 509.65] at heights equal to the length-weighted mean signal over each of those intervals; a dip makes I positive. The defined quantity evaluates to 6.9 ch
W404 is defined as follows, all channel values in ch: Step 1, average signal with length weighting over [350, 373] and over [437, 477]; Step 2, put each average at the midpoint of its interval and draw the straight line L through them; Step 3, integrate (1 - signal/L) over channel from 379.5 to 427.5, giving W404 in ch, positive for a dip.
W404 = -3.73 ch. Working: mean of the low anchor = 310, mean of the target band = 362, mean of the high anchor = 368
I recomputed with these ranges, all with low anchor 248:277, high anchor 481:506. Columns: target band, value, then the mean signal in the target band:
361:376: 4.3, 294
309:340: -4.6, 483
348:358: 1.4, 356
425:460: 2.3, 372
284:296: -0.4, 443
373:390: 3.9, 315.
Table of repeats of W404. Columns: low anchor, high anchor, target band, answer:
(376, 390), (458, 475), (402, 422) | -3.5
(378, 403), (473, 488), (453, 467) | 0.6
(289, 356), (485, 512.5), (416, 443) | 1.8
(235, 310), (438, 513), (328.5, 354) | -1.4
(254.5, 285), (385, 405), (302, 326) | -3.7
